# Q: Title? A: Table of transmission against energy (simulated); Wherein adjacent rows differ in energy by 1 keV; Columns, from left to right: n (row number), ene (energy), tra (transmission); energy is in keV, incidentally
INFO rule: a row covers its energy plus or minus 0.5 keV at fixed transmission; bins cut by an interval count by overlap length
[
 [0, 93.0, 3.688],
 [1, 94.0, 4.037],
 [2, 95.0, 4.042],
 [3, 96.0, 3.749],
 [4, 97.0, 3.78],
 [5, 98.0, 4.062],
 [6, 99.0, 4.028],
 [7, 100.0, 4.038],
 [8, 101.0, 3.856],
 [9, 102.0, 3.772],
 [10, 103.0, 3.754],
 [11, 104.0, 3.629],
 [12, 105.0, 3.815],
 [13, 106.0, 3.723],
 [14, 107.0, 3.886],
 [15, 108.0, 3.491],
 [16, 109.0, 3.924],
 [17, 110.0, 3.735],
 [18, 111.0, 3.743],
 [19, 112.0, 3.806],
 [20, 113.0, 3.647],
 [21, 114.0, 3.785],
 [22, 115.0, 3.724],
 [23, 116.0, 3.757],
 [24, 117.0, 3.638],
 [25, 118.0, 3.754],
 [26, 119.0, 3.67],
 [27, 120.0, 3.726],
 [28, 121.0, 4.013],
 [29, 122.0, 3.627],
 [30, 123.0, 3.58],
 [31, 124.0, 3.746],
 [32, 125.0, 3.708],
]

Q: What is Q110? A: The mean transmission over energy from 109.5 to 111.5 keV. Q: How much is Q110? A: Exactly 3.74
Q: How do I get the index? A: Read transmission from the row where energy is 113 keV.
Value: 3.647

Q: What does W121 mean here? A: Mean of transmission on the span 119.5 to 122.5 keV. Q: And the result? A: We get 3.79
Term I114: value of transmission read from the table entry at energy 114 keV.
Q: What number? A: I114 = 3.785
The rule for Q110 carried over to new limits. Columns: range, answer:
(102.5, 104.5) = 3.69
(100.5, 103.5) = 3.79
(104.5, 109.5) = 3.77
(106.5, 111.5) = 3.76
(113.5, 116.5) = 3.76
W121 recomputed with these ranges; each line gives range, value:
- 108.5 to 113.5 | 3.77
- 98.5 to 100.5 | 4.03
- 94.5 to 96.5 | 3.9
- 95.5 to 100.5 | 3.93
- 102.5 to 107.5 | 3.76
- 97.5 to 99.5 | 4.04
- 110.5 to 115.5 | 3.74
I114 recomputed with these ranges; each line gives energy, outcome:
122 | 3.627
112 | 3.806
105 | 3.815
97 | 3.78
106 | 3.723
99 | 4.028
